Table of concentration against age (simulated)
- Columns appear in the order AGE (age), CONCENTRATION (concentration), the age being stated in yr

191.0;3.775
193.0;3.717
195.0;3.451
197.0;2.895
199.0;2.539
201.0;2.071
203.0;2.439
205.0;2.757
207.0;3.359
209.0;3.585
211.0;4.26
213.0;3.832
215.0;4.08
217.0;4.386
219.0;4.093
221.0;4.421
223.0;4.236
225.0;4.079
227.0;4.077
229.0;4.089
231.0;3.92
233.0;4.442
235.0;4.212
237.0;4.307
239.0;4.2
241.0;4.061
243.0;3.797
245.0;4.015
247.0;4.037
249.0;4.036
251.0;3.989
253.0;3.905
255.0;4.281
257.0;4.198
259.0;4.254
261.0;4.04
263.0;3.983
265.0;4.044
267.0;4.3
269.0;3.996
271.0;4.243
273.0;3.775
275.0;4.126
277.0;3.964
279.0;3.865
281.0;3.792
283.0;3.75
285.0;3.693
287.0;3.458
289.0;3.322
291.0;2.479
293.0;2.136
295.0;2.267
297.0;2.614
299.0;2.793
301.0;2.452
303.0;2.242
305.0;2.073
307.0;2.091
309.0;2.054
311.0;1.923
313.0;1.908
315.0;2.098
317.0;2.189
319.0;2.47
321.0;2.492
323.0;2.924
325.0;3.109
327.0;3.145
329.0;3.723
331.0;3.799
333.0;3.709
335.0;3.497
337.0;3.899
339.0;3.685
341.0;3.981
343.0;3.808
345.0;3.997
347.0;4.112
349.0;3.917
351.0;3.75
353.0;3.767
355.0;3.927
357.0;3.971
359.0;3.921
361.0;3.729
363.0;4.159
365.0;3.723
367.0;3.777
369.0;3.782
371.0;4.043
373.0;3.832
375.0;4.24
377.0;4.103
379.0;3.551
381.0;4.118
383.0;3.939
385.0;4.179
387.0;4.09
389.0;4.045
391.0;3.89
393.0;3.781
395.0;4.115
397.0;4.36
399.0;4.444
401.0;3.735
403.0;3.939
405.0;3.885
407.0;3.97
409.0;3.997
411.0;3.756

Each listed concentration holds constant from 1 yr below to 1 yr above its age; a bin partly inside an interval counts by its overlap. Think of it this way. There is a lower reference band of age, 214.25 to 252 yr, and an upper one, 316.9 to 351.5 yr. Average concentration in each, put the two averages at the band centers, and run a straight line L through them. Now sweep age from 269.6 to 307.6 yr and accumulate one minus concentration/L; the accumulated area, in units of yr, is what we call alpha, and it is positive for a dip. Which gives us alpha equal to 6.6 yr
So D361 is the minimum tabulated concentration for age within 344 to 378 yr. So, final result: 3.723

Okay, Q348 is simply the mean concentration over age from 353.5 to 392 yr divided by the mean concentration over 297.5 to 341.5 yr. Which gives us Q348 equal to 1.40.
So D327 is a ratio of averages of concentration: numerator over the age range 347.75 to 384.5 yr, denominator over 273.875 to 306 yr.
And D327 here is 1.27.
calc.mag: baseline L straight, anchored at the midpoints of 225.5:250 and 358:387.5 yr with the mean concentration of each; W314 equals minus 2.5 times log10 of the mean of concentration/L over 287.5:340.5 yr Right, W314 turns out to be 0.408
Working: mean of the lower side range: 4.1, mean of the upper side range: 3.94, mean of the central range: 2.75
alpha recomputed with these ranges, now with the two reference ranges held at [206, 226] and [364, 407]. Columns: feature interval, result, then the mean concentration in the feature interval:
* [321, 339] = 2.54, 3.43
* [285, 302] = 5.34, 2.75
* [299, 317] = 8.34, 2.15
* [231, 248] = -0.40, 4.12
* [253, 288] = 0.28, 3.98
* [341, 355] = 0.32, 3.9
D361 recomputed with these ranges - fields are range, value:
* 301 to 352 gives 1.908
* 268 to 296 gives 2.136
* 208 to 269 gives 3.585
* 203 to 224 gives 2.439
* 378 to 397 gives 3.551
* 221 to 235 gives 3.92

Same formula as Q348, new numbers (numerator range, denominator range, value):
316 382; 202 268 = 0.92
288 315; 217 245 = 0.56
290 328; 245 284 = 0.59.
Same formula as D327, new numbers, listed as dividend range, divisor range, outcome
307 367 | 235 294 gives 0.86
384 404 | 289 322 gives 1.76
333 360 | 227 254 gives 0.95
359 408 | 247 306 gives 1.13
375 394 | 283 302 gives 1.40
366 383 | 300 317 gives 1.86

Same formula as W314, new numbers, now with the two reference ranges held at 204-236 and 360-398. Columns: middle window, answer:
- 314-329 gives 0.419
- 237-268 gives -0.026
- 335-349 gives 0.025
